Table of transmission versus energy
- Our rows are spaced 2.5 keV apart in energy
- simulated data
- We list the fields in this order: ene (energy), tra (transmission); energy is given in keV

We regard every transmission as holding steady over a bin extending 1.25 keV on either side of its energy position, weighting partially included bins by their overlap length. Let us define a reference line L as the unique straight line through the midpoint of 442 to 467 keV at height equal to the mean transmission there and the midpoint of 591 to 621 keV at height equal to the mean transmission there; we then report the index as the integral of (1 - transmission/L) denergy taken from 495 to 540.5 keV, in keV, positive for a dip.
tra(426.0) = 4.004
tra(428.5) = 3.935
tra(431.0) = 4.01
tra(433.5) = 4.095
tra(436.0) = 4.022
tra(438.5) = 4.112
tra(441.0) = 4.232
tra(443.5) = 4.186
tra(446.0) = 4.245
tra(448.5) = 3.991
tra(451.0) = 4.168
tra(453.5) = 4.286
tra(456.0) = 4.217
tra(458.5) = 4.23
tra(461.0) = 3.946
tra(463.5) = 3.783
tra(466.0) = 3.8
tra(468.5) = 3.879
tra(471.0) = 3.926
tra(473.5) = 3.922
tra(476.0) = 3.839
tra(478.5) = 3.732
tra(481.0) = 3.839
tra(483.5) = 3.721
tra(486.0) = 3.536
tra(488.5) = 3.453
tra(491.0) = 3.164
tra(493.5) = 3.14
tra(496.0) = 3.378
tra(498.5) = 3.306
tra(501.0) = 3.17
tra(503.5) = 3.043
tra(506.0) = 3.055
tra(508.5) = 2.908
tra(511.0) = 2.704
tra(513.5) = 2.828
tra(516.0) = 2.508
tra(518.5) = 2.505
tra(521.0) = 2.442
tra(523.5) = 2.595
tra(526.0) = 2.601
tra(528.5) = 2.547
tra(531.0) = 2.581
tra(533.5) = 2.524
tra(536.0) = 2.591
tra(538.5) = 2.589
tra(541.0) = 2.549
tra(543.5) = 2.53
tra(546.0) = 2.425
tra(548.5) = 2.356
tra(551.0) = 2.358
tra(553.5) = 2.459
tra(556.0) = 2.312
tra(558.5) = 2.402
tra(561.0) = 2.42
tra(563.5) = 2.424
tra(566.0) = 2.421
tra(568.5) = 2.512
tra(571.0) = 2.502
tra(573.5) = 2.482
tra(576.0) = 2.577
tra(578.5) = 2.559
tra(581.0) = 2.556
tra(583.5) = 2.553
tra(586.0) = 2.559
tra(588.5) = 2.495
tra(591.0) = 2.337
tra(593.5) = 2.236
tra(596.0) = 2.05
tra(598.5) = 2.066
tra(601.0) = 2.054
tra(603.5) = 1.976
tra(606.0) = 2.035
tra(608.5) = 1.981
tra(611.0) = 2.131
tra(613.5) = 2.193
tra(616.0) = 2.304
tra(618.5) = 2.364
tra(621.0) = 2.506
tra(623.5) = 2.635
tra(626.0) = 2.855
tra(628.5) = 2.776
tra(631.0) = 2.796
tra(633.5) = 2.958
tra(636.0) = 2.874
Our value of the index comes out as 7.2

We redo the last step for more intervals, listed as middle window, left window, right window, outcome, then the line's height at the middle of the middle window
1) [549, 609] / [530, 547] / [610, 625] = 2.5 keV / 2.45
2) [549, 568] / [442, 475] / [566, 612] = 2.2 keV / 2.72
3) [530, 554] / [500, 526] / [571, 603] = 1.1 keV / 2.61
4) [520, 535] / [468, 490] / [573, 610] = 2.7 keV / 3.12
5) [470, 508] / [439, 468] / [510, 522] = -2.6 keV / 3.24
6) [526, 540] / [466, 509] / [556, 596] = 1.8 keV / 2.96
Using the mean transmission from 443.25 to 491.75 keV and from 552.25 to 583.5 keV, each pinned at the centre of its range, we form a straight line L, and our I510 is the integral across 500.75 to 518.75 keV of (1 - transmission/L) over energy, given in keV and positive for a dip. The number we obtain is 2.5 keV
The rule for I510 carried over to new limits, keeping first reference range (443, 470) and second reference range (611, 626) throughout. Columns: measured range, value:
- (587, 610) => 4.2 keV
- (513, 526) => 3.3 keV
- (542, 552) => 2.3 keV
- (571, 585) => 1.4 keV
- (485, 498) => 1.3 keV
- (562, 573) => 1.8 keV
